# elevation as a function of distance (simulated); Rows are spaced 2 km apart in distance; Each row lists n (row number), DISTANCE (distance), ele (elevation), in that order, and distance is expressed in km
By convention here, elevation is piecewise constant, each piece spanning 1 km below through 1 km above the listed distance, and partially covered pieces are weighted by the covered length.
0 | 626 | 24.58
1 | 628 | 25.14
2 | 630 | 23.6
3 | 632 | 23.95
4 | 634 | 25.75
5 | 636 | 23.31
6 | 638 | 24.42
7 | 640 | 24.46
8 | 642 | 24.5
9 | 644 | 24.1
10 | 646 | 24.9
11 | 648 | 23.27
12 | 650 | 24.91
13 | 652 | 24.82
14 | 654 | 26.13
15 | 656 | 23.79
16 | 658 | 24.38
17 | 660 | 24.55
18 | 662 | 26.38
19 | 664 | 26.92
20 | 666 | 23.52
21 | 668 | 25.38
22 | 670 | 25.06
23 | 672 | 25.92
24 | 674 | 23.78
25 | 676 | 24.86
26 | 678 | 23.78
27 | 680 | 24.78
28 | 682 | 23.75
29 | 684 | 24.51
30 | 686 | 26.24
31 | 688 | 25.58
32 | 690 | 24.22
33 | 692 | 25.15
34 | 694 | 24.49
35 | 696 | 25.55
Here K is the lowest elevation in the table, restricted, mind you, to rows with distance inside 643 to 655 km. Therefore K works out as 23.27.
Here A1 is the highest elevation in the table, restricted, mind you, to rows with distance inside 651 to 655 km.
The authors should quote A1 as 26.13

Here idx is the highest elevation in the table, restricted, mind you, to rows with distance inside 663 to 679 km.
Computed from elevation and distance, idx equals 26.92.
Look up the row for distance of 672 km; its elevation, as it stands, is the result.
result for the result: 25.92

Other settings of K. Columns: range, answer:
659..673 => 23.52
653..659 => 23.79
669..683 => 23.75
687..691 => 24.22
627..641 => 23.31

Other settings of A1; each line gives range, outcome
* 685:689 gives 26.24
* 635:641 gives 24.46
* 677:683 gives 24.78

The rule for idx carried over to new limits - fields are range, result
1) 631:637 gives 25.75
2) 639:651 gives 24.91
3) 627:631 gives 25.14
